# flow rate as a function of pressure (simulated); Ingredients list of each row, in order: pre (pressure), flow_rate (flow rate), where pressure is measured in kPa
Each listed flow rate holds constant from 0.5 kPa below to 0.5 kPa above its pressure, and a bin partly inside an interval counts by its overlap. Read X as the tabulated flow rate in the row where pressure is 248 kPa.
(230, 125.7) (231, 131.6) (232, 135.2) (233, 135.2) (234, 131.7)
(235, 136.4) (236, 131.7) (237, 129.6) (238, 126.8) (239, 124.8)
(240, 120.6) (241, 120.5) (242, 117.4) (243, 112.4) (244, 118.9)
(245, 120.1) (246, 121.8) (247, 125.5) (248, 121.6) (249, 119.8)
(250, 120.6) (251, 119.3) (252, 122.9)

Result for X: 121.6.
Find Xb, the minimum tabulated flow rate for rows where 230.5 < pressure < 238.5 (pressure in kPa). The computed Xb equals 126.8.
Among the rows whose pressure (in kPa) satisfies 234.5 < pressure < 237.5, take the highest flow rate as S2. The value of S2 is 136.4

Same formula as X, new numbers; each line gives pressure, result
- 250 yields 120.6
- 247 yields 125.5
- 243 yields 112.4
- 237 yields 129.6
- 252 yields 122.9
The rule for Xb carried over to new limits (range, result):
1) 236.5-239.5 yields 124.8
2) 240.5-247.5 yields 112.4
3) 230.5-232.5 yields 131.6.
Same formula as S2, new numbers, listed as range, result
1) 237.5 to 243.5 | 126.8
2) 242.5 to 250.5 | 125.5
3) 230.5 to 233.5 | 135.2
